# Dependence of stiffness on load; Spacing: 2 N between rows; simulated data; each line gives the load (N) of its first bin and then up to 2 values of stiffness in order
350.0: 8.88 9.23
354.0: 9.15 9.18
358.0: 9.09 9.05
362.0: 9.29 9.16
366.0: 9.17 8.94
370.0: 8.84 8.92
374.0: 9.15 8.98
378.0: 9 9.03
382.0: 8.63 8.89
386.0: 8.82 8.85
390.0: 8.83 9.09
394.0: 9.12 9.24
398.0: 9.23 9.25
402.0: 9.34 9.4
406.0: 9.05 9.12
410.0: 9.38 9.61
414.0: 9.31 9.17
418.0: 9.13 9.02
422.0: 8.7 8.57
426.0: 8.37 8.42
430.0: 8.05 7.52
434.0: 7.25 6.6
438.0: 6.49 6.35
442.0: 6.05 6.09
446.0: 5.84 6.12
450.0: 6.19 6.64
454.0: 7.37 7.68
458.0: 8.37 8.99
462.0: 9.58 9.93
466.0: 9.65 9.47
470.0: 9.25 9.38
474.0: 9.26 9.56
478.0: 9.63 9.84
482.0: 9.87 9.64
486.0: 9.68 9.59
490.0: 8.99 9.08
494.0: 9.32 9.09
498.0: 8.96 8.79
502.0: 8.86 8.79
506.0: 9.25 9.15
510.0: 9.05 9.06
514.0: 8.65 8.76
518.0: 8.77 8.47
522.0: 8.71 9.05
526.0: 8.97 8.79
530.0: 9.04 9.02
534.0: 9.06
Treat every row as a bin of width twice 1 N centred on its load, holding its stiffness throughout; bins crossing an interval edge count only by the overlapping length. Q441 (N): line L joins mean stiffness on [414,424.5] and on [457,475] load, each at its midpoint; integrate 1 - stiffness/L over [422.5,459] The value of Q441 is 7.98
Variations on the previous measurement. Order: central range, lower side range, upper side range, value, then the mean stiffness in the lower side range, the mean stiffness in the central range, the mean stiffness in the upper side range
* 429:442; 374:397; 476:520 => 3.00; 8.96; 6.97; 9.17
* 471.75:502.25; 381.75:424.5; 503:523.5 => -1.48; 9.09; 9.36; 8.87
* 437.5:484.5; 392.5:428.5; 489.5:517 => 4.21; 9.09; 8.22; 8.99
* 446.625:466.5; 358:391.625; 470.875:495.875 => 2.94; 8.98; 7.97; 9.47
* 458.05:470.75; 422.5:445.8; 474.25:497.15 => -1.27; 7.23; 9.4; 9.47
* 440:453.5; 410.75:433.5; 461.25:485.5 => 4.31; 8.69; 6.21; 9.59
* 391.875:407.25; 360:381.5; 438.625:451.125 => -2.57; 9.04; 9.22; 6.12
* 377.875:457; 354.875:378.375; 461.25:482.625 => 9.26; 9.07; 8.21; 9.58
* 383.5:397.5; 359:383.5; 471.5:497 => 0.15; 9.01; 8.99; 9.46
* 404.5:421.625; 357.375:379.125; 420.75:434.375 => -1.66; 9.05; 9.21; 8.18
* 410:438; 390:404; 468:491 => 2.69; 9.2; 8.4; 9.52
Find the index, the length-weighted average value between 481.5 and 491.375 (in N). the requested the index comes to 9.52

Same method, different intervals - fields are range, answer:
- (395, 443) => 8.44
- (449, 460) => 7.41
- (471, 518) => 9.22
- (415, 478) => 8.06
